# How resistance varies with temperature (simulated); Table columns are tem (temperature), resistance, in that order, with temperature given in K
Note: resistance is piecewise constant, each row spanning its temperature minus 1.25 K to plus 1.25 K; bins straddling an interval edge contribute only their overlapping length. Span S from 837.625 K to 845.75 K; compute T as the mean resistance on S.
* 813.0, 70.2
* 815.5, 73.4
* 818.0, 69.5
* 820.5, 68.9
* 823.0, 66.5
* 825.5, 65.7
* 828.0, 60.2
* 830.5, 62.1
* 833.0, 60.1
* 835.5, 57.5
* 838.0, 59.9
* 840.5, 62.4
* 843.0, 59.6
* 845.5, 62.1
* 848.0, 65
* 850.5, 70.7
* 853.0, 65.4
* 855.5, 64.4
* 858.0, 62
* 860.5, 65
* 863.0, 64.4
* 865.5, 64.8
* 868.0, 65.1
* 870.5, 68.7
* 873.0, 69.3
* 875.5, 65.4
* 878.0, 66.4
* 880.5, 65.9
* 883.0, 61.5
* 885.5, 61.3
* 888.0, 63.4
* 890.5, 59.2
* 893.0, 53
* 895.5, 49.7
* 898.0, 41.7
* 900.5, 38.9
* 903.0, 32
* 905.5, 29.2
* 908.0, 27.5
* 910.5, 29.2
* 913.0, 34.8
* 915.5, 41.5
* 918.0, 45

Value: 61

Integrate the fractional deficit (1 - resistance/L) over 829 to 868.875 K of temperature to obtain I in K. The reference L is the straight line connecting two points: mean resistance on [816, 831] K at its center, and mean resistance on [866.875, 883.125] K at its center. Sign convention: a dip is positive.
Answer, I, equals 1.9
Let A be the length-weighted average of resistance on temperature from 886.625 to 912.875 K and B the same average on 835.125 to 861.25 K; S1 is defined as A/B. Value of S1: 0.7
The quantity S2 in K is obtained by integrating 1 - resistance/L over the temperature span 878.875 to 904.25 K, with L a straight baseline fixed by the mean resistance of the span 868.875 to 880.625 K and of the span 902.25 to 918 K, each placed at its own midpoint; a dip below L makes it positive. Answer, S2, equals -0.6 K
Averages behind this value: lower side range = 67.2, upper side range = 33.4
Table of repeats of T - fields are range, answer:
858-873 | 65.6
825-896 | 62.9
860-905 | 58.1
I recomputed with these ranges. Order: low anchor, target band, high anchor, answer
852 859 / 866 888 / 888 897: -2.47 K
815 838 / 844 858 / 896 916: -2.53 K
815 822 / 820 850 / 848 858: 2.47 K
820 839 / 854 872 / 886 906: -3.41 K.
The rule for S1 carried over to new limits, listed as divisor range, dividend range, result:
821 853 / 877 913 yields 0.76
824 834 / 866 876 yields 1.08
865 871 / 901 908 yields 0.47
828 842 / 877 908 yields 0.84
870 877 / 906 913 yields 0.44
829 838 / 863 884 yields 1.10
